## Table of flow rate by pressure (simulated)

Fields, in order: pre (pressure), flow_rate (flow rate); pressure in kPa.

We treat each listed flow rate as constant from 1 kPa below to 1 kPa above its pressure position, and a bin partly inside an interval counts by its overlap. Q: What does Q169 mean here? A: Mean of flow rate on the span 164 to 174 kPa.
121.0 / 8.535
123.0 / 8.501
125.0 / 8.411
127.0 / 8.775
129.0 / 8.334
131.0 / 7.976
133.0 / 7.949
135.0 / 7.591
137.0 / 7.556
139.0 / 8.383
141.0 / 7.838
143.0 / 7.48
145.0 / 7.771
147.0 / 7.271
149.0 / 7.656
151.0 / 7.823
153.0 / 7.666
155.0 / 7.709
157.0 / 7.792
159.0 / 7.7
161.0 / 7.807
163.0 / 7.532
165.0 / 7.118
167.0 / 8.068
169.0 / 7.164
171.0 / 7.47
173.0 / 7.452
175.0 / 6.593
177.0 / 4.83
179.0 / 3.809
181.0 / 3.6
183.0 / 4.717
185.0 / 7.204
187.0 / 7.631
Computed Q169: 7.45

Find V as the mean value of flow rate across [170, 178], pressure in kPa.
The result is 6.59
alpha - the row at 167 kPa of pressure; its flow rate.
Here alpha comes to 8.068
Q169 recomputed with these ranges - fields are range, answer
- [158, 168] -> 7.65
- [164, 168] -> 7.59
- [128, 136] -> 7.96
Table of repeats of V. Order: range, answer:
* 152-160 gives 7.72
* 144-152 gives 7.63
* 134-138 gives 7.57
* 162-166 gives 7.33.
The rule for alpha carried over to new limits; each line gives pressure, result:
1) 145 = 7.771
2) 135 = 7.591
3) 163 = 7.532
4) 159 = 7.7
